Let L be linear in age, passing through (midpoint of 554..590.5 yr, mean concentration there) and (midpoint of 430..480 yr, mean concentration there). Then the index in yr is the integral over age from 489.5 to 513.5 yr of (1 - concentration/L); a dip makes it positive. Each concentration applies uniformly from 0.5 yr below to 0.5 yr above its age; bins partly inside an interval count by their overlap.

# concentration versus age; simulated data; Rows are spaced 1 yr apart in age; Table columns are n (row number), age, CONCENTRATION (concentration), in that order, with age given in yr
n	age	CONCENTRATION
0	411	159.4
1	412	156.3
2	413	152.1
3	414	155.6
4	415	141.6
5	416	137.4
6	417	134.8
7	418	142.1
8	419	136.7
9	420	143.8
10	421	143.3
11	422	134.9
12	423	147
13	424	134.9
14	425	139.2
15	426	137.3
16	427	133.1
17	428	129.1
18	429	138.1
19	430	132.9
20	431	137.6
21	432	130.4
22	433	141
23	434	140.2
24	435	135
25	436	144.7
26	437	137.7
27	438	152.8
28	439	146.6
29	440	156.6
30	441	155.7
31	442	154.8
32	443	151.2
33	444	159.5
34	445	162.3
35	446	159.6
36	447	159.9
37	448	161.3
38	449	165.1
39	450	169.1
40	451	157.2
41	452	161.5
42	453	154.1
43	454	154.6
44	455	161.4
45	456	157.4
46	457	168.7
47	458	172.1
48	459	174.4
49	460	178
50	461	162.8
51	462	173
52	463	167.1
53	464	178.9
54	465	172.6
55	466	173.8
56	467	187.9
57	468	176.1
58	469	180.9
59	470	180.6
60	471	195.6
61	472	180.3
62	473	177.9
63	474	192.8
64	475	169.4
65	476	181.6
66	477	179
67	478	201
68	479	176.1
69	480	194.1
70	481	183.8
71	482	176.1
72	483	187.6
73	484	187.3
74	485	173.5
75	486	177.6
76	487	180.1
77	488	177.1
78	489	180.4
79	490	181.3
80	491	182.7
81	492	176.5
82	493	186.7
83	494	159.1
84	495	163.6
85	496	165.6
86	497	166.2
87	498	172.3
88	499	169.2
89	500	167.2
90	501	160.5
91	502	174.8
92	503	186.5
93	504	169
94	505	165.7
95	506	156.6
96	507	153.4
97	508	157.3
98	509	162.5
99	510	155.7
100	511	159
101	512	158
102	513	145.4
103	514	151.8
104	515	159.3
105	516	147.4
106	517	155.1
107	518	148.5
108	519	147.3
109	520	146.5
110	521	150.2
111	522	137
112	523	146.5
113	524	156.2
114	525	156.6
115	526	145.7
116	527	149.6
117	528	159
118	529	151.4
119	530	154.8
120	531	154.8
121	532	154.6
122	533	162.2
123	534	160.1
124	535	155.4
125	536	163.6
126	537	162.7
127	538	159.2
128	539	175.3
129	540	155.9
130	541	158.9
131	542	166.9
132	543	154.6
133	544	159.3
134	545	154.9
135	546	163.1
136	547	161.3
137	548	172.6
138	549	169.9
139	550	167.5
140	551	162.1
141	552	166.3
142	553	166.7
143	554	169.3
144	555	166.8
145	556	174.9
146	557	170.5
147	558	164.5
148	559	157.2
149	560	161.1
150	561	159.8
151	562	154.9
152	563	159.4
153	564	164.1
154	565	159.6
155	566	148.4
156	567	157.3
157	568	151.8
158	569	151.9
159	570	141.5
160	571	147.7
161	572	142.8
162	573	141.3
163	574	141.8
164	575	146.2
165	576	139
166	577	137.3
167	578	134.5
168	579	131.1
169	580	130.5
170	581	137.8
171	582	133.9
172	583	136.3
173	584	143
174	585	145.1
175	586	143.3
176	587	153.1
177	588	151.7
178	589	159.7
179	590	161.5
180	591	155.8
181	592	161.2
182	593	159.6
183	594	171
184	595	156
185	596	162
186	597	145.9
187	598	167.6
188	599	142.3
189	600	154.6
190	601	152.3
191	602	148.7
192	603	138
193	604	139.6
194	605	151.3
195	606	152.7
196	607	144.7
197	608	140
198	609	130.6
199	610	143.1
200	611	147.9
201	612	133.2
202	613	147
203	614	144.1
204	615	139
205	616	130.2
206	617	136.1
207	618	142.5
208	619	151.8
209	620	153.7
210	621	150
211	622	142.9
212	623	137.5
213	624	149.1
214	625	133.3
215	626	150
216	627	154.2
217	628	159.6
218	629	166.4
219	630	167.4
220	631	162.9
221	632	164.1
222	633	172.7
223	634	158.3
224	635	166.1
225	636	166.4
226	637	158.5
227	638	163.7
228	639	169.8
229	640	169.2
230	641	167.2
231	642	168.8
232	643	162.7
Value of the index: -1.1 yr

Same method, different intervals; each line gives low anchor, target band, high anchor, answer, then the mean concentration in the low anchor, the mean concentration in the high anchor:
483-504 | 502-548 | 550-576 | 2.6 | 175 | 157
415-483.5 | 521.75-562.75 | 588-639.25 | -1.3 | 160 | 152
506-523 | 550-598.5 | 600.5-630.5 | -1.5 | 152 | 146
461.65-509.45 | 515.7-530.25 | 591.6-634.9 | 1.6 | 176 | 150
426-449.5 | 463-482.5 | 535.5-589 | -4.3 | 147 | 155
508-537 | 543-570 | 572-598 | -2.0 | 154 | 147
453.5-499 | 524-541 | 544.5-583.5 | 0.5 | 176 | 154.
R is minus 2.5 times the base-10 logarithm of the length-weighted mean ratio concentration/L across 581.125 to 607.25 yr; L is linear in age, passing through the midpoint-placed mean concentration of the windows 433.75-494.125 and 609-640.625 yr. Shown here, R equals 0.03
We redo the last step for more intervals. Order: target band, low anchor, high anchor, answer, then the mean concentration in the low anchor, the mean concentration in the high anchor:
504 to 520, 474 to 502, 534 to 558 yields 0.11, 177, 164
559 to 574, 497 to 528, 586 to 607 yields 0.02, 157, 154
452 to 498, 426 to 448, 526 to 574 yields -0.17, 146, 159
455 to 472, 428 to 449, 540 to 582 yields -0.17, 148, 155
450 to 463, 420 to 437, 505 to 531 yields -0.16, 138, 153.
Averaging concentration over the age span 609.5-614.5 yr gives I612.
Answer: 143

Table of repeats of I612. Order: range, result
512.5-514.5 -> 149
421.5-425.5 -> 139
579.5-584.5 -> 136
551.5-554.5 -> 167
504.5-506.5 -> 161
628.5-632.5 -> 165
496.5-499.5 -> 169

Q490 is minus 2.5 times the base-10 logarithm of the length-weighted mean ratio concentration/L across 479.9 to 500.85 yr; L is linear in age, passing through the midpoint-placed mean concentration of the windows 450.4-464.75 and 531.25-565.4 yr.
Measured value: -0.07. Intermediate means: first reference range 166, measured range 176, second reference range 163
